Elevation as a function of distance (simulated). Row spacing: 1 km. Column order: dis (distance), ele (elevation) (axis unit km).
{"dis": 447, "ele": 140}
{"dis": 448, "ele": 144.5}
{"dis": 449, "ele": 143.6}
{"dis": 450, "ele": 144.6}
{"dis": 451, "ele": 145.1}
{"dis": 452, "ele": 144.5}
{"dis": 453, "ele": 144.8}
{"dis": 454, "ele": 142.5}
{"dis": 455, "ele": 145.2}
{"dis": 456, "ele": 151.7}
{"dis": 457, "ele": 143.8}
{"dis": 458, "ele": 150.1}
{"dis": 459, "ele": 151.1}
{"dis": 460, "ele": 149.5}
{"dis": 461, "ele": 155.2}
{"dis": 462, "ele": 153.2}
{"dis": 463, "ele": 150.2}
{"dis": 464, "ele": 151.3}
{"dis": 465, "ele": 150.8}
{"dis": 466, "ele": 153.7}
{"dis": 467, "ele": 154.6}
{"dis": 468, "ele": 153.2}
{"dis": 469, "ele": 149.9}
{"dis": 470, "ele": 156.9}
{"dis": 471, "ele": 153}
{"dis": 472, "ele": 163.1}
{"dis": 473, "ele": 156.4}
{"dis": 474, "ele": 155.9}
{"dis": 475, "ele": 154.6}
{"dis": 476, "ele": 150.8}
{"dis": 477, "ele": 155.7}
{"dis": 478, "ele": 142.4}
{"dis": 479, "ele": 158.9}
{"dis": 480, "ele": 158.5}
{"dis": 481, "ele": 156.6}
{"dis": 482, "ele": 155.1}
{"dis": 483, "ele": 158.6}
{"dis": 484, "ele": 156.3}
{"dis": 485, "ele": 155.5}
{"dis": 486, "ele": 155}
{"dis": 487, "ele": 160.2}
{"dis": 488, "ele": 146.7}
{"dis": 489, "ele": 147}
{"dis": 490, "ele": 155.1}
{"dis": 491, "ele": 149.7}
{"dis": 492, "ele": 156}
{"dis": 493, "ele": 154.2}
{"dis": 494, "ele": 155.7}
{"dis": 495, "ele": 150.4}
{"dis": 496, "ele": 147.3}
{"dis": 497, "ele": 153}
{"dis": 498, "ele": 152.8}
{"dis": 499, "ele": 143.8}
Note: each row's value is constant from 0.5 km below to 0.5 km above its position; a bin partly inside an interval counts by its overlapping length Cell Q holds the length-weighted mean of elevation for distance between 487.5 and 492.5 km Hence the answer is 151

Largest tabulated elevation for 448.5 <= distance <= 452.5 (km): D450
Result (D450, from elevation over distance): 145.1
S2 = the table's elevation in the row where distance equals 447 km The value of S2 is 140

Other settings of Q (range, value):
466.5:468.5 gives 154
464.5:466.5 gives 152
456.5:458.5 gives 147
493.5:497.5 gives 152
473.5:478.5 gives 152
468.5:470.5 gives 153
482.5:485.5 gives 157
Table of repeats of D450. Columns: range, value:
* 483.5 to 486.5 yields 156.3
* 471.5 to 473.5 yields 163.1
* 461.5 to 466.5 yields 153.7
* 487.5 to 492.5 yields 156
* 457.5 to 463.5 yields 155.2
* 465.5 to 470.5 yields 156.9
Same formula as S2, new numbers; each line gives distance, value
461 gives 155.2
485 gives 155.5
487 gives 160.2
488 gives 146.7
